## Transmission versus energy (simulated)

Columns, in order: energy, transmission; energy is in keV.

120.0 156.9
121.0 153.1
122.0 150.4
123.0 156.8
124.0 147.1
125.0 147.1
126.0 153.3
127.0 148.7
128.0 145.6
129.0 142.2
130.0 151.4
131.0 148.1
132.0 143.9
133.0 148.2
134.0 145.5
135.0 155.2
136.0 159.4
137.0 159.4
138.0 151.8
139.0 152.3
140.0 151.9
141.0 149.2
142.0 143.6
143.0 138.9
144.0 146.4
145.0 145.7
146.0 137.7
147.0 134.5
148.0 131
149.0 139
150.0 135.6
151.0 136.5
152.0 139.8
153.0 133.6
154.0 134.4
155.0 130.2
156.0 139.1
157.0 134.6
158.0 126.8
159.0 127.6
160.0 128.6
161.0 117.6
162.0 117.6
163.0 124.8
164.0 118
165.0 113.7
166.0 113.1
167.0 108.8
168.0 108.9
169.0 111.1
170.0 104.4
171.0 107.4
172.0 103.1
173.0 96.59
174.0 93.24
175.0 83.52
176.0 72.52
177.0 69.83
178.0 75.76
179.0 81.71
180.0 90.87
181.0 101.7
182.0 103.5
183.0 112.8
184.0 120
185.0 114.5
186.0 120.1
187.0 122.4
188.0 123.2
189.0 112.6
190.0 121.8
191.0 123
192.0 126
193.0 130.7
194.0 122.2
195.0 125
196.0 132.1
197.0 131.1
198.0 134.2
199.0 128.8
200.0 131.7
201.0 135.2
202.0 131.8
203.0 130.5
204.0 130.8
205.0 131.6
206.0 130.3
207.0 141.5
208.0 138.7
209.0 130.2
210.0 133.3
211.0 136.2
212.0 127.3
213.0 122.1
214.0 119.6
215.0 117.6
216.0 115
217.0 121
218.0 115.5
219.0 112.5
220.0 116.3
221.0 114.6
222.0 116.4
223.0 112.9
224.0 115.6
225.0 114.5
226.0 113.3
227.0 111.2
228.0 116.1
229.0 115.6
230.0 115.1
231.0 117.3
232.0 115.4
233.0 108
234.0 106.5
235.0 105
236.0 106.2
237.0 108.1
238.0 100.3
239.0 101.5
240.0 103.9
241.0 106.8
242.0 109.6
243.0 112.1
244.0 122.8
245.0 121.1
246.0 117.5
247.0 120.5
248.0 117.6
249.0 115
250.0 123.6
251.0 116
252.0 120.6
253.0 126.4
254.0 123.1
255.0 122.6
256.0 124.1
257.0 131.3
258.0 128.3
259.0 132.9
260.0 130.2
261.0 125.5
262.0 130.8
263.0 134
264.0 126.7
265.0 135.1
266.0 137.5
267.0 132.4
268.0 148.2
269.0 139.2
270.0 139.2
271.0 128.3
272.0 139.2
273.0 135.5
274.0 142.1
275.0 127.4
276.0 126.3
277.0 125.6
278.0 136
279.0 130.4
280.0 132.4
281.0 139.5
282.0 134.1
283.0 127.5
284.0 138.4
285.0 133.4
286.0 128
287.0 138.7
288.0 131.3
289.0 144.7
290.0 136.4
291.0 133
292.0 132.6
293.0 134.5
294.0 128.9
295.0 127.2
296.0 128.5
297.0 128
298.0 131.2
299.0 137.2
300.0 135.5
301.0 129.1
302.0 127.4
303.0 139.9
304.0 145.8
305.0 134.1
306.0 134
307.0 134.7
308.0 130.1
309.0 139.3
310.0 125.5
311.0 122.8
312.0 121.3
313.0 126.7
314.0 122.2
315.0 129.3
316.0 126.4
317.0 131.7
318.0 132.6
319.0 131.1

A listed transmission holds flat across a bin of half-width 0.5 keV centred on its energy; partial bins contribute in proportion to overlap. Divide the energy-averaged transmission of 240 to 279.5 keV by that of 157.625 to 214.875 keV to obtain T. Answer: 1.08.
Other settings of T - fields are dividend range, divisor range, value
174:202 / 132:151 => 0.78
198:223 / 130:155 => 0.87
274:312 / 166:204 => 1.18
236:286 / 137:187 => 1.05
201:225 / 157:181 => 1.19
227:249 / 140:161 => 0.82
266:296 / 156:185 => 1.26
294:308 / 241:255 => 1.12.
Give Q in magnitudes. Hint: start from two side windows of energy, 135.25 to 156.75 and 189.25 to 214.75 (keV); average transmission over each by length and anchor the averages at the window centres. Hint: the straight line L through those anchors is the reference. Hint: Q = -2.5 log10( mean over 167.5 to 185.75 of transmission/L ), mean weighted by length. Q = 0.35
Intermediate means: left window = 142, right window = 130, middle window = 97.6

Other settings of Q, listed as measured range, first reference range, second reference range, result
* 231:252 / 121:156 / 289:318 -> 0.21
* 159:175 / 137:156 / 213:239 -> 0.21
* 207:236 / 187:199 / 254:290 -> 0.09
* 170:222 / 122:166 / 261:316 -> 0.18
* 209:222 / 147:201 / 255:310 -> 0.02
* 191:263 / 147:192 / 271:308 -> 0.02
